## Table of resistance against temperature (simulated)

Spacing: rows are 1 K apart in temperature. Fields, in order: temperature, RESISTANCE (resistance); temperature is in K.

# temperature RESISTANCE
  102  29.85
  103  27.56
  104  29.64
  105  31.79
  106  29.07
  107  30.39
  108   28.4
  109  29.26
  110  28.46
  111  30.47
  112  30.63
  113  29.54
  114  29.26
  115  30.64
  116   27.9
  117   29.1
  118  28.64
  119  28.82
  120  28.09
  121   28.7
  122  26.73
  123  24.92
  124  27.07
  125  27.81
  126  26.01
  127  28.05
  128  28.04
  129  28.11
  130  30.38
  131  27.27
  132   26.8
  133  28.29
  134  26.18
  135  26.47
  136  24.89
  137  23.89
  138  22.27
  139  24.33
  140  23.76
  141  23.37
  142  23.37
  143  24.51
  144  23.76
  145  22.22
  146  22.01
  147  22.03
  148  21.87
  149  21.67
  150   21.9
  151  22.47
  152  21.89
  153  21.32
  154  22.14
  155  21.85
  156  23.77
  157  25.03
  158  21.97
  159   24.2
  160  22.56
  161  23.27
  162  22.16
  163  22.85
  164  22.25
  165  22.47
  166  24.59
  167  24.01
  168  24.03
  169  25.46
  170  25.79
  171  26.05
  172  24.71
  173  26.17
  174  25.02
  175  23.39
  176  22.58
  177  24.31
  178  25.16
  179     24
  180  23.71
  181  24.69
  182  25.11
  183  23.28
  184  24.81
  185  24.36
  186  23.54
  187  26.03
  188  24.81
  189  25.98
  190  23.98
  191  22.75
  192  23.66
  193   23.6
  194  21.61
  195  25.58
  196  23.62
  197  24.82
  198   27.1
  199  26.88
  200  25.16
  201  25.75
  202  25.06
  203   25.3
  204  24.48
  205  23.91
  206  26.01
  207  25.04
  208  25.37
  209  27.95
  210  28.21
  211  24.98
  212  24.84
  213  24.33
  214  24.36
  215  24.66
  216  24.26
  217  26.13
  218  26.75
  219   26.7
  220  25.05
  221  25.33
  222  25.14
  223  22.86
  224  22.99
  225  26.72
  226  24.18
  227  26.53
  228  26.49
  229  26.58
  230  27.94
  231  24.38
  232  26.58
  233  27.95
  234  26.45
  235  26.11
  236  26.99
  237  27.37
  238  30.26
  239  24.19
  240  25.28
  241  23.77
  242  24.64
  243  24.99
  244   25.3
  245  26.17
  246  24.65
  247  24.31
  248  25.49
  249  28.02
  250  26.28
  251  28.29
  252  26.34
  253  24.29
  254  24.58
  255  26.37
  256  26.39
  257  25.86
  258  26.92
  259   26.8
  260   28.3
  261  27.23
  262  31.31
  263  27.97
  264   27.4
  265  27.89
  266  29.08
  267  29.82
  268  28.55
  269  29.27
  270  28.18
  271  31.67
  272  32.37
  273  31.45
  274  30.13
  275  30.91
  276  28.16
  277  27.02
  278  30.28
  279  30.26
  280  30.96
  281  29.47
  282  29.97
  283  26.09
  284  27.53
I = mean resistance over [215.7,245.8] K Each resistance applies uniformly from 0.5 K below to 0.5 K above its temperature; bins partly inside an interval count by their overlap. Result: 25.8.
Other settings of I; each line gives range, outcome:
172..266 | 25.5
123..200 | 24.4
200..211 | 25.6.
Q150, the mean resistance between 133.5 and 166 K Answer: 23.1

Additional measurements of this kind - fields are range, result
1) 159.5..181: 24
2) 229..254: 26.1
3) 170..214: 24.8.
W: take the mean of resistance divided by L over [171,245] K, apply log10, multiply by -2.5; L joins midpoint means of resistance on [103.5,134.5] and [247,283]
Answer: 0.13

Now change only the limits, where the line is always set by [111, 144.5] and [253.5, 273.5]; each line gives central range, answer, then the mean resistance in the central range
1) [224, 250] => 0.084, 26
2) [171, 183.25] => 0.127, 24.4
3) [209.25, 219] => 0.095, 25.5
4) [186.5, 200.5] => 0.123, 24.7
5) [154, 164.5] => 0.188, 23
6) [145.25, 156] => 0.230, 22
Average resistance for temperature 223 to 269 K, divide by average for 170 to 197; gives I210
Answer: 1.1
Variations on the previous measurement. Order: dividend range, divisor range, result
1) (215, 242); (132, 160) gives 1.10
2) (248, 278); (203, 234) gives 1.10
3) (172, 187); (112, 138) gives 0.88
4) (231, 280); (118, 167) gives 1.12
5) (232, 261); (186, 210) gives 1.05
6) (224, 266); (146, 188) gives 1.12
